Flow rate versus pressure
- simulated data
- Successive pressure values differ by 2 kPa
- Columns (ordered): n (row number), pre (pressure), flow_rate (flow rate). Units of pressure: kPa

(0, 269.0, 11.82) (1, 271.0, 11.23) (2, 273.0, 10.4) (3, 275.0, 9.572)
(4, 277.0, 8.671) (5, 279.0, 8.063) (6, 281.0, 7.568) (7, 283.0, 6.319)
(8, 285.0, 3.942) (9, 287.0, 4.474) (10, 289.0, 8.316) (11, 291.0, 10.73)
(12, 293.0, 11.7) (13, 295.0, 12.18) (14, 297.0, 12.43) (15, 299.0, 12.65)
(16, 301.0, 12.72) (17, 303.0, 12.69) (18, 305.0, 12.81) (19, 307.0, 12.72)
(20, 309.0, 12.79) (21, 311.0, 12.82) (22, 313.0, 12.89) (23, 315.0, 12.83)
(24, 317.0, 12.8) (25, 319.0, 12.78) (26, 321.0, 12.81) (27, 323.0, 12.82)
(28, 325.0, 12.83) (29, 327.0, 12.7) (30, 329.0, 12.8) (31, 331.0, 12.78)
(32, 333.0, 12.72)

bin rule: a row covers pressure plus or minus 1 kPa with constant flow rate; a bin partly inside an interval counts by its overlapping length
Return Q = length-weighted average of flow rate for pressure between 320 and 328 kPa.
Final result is 12.8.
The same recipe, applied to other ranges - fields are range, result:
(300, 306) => 12.7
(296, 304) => 12.6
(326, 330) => 12.8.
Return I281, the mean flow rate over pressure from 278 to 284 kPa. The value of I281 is 7.32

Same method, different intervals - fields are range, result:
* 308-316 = 12.8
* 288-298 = 11.1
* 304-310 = 12.8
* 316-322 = 12.8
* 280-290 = 6.12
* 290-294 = 11.2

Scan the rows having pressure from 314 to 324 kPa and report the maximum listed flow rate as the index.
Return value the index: 12.83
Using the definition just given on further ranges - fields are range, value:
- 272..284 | 10.4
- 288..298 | 12.43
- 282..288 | 6.319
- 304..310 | 12.81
